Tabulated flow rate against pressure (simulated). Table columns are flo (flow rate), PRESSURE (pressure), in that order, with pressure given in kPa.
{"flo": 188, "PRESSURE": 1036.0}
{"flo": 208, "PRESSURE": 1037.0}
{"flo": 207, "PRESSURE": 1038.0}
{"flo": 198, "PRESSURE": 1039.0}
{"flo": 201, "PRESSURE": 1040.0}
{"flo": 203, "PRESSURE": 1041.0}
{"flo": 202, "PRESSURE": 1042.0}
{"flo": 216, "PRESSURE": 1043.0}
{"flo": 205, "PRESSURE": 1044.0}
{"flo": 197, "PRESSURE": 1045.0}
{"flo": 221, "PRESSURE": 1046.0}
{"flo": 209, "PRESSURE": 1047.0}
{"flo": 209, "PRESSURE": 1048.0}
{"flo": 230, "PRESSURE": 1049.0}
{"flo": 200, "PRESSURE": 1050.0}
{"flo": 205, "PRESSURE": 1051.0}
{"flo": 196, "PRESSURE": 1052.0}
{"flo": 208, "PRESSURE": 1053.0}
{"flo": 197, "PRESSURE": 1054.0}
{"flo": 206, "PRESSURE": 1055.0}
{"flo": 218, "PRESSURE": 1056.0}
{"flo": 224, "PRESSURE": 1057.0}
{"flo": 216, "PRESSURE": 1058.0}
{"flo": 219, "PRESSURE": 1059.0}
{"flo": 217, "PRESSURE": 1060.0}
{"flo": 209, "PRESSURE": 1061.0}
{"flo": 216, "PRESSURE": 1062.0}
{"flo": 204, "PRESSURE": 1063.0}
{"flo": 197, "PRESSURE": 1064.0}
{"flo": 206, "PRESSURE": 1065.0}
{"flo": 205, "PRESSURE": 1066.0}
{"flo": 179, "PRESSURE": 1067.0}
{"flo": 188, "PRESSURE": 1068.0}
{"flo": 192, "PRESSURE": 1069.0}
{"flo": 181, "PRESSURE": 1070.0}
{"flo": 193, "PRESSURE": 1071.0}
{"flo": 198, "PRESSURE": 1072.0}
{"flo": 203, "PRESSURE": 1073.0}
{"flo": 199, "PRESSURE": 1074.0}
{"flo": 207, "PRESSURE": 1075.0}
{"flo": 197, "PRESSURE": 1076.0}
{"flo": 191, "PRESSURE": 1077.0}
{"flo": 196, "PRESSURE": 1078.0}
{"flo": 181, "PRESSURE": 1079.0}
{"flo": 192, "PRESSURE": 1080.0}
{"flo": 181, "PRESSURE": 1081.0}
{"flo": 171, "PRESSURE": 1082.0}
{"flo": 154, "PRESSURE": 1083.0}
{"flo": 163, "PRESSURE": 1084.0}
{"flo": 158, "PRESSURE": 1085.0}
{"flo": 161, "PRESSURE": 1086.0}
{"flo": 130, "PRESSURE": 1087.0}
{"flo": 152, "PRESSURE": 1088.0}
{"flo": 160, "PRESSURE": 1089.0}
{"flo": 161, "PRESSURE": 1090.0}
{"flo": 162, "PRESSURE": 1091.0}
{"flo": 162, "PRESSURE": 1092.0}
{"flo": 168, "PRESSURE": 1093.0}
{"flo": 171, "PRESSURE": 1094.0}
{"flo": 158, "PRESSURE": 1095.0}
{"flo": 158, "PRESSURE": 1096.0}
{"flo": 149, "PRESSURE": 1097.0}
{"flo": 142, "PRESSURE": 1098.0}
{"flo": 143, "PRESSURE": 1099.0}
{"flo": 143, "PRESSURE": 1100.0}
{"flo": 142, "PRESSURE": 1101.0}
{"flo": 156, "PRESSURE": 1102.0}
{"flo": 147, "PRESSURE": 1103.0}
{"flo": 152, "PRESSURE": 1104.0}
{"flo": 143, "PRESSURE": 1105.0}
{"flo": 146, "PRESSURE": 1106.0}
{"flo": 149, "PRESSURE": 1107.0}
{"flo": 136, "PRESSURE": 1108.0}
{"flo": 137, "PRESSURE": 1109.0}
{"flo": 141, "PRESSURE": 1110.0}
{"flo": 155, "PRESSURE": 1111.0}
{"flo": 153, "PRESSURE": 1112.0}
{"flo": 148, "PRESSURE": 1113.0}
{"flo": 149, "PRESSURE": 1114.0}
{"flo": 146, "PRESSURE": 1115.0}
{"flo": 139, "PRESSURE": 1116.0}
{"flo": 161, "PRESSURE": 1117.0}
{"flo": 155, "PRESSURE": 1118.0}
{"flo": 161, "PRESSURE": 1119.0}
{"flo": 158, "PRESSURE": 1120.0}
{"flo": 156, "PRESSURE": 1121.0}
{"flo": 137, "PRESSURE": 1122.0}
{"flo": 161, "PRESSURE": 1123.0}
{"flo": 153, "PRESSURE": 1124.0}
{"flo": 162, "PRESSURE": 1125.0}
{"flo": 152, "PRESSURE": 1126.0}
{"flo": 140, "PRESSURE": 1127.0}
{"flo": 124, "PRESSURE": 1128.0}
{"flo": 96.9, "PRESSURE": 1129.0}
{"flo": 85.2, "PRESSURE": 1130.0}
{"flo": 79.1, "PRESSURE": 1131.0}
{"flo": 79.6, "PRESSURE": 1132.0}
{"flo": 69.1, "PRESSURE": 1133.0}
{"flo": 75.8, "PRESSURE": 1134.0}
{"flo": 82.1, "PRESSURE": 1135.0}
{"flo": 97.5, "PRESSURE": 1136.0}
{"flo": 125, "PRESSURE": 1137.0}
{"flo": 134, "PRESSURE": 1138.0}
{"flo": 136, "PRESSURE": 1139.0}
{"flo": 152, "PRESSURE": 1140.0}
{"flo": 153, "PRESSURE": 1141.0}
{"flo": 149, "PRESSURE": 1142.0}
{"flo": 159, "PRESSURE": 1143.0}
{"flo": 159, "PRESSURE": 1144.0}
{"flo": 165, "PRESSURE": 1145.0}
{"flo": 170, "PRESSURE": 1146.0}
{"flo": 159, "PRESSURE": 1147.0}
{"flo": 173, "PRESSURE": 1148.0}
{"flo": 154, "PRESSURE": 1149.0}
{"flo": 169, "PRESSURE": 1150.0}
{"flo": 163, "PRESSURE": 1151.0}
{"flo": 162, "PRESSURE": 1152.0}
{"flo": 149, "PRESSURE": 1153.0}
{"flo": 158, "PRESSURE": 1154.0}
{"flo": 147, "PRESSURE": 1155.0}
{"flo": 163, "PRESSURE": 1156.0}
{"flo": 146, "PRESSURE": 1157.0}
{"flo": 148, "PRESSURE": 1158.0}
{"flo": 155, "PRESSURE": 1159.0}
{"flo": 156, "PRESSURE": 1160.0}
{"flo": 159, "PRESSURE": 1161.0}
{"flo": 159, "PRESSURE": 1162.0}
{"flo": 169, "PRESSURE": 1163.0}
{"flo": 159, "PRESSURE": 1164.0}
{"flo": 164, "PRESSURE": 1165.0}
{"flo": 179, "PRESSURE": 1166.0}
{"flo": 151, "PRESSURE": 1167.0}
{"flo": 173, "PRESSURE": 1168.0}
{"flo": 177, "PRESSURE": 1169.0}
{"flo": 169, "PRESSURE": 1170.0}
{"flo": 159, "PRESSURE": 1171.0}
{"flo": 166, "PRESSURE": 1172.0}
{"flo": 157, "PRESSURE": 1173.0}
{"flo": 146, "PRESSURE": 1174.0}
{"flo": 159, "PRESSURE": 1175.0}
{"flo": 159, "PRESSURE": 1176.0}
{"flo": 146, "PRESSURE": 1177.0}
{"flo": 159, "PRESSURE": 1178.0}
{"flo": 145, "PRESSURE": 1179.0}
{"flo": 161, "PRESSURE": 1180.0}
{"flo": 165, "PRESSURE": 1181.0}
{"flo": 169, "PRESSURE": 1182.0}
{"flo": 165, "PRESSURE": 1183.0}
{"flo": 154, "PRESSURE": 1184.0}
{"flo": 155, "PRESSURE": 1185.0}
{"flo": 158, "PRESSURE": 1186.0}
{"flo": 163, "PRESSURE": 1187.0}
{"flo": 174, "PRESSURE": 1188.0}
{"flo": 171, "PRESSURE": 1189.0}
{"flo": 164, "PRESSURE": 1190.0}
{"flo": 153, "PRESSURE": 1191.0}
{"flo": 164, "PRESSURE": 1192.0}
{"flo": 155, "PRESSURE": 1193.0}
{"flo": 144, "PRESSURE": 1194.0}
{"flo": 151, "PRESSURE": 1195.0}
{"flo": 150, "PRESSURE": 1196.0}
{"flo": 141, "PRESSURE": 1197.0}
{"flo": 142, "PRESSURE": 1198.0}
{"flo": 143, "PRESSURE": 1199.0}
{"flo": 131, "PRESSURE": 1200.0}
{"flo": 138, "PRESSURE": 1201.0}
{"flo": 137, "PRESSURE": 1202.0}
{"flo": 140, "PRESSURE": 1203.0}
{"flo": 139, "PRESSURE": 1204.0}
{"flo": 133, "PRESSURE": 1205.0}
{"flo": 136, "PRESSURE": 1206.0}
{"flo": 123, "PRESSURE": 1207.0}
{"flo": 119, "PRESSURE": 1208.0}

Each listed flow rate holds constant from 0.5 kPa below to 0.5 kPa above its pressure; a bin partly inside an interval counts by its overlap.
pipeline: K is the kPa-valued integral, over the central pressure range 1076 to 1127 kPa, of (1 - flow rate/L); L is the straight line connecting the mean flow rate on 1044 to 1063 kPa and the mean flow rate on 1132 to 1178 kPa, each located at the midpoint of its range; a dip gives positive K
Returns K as 7.2 kPa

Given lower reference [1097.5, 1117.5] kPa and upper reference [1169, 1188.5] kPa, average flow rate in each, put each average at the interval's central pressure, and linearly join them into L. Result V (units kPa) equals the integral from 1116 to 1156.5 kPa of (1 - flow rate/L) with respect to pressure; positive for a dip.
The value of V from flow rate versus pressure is 3.3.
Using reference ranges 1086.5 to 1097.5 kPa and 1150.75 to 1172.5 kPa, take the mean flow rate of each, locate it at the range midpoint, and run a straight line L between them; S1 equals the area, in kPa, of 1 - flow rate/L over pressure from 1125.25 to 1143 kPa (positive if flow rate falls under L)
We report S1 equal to 4.9 kPa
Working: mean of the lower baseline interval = 157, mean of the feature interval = 116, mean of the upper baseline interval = 160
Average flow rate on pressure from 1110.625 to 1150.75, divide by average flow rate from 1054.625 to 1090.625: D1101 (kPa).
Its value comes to 0.73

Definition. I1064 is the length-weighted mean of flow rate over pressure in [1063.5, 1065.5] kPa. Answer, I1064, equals 202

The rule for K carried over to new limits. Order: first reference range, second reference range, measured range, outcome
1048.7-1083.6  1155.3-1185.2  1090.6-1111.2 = 3.95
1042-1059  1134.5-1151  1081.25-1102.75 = 3.05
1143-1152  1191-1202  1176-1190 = -0.91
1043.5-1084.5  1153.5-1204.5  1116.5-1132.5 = 3.79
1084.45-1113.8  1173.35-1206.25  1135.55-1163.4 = -0.29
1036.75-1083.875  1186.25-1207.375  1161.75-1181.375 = -0.46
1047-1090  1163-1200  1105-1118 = 2.38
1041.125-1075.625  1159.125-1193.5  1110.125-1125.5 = 2.54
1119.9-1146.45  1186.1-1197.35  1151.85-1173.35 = -2.49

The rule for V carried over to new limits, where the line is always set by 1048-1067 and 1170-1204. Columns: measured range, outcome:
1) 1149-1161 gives 0.8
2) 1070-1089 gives 2.0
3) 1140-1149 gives 0.6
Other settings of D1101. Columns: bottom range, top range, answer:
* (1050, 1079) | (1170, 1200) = 0.77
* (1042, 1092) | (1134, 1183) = 0.80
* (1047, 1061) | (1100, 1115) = 0.69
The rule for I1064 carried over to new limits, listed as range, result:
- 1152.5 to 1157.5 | 153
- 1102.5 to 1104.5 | 150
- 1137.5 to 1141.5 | 144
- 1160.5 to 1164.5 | 162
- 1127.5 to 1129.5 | 110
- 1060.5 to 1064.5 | 206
